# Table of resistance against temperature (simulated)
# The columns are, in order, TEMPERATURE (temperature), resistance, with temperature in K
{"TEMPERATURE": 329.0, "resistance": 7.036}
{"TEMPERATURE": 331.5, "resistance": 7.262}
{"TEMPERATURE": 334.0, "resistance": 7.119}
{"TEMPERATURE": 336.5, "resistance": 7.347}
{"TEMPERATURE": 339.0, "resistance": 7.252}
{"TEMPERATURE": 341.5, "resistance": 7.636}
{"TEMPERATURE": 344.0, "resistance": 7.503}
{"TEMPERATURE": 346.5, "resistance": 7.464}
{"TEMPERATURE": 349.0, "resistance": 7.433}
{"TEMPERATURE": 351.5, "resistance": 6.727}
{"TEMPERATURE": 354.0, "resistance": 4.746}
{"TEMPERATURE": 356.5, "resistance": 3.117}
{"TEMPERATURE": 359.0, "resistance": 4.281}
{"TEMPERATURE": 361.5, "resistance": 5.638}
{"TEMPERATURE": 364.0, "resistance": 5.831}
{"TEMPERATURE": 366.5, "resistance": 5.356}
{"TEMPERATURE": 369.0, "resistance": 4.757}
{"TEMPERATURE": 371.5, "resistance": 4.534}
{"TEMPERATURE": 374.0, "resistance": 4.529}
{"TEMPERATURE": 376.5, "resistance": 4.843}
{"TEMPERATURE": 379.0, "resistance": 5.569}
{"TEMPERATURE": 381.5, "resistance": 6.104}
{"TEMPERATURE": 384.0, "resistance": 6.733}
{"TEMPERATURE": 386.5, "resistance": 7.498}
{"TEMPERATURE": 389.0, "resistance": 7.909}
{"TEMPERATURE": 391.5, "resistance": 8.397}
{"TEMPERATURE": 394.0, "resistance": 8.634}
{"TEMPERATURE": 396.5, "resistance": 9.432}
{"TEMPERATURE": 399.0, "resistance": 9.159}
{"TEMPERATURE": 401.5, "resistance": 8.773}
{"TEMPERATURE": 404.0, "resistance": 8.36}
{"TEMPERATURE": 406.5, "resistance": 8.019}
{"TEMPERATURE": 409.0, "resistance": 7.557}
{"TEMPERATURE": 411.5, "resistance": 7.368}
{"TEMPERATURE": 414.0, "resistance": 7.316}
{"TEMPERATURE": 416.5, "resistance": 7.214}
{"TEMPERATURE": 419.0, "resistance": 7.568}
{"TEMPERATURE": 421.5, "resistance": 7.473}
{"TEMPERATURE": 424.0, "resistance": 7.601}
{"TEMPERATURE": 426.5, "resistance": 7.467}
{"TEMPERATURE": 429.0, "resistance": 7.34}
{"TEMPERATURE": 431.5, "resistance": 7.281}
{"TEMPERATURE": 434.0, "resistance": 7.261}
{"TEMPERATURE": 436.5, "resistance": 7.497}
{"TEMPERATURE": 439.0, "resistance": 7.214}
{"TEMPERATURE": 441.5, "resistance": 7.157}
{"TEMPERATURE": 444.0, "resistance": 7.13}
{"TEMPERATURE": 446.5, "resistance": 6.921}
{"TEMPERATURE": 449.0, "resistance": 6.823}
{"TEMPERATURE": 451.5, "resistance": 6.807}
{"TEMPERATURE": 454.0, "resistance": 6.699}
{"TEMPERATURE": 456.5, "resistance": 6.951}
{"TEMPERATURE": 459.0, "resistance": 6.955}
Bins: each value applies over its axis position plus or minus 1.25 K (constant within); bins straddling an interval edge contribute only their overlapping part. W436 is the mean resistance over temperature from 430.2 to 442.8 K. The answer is 7.28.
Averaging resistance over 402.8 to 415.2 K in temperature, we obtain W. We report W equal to 7.72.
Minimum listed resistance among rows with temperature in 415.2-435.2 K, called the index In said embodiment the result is 7.214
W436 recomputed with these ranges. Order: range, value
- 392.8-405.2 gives 8.87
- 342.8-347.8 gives 7.48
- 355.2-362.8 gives 4.36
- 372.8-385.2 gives 5.55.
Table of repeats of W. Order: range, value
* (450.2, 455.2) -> 6.75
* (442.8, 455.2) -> 6.88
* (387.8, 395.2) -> 8.31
